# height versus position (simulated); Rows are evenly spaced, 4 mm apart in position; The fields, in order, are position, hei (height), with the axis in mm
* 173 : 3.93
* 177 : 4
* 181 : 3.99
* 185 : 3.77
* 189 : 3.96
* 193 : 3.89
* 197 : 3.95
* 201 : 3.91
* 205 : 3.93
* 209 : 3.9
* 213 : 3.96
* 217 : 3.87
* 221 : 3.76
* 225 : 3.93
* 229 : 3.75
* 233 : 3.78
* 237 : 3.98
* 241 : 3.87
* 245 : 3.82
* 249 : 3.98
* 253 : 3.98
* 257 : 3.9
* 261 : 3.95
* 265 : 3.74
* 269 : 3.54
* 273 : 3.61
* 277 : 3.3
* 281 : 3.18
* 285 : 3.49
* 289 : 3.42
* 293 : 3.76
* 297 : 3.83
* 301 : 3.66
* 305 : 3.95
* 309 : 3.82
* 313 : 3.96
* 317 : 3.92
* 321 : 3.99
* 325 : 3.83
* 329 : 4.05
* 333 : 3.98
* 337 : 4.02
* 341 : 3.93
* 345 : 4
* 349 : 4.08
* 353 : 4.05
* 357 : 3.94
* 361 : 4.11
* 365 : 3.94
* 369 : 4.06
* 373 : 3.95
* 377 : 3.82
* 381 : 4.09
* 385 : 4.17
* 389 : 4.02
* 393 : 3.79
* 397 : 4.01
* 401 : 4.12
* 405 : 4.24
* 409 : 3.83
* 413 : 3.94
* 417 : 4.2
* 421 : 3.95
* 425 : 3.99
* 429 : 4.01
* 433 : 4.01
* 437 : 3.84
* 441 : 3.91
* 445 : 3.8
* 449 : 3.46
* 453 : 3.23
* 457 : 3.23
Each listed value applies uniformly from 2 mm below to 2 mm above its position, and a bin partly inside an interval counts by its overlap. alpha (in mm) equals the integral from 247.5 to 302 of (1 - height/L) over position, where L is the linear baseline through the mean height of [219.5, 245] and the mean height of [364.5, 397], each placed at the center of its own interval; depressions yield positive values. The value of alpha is 3.08 mm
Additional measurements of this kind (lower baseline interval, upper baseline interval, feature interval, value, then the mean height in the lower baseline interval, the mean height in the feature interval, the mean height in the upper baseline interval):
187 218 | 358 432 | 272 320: 3.6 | 3.92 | 3.67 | 4.01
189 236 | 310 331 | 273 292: 2.5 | 3.88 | 3.4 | 3.94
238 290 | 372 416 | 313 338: -0.8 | 3.69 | 3.96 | 4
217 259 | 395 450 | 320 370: -0.9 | 3.87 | 4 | 3.96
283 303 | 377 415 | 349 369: -0.8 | 3.63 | 4.02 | 4.01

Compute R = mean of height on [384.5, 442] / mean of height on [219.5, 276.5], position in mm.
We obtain 1.05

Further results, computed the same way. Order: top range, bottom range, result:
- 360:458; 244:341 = 1.04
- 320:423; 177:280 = 1.04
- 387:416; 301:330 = 1.02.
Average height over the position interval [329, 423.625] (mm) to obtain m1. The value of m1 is 4.01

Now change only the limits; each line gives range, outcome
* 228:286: 3.73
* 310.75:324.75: 3.94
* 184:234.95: 3.88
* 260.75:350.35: 3.78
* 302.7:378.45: 3.97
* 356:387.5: 4.01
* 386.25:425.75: 4.01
